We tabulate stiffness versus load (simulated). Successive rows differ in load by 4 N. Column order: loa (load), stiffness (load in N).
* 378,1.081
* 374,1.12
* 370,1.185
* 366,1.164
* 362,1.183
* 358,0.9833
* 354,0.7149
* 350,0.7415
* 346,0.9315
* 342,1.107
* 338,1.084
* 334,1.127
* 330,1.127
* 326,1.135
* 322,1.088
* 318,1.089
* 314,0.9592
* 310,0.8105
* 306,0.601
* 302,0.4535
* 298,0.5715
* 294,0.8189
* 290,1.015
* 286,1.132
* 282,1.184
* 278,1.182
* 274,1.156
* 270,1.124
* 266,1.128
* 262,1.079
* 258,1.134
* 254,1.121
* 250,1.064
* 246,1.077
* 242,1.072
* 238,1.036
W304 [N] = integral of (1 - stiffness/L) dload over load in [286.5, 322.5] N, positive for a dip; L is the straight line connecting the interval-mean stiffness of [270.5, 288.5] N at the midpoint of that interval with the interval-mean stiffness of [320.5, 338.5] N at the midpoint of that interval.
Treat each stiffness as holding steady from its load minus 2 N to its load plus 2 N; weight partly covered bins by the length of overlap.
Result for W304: 9.8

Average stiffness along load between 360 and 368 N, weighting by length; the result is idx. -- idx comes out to 1.17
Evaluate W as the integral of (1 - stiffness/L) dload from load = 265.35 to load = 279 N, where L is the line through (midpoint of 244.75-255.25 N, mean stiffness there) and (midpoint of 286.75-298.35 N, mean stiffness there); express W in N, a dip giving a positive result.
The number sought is -2.4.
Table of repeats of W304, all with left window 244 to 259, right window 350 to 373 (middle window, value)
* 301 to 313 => 4.5 N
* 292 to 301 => 3.4 N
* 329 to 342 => -0.9 N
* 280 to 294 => 0.1 N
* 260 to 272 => -0.3 N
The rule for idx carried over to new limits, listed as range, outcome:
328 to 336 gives 1.13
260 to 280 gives 1.13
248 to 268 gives 1.11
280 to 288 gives 1.16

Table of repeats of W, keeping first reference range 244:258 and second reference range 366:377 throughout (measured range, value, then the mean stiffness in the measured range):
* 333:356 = 3.9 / 0.943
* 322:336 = 0.1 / 1.12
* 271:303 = 4.3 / 0.96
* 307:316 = 2.2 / 0.853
